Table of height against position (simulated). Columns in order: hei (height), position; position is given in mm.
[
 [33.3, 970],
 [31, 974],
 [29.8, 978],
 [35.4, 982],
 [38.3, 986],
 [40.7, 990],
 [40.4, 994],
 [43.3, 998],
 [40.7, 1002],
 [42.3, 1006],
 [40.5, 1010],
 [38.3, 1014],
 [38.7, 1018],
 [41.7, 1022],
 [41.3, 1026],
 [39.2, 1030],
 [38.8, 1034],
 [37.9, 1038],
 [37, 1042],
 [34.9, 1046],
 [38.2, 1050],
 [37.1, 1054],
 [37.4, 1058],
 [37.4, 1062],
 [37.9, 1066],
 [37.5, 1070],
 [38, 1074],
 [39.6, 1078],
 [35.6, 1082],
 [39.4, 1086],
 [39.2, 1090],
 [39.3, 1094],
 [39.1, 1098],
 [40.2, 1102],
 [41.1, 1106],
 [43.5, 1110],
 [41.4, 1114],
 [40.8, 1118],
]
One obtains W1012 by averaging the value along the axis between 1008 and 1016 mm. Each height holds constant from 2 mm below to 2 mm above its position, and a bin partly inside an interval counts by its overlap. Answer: 39.4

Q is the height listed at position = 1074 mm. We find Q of 38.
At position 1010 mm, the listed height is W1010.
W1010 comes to 40.5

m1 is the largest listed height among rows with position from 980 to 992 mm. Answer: 40.7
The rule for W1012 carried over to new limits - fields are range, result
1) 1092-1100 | 39.2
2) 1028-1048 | 37.6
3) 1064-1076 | 37.8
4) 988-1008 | 41.5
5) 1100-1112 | 41.6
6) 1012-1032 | 39.8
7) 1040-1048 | 36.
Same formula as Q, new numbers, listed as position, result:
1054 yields 37.1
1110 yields 43.5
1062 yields 37.4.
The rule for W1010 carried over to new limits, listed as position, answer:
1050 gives 38.2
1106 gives 41.1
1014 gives 38.3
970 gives 33.3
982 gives 35.4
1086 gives 39.4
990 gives 40.7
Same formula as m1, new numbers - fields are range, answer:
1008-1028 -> 41.7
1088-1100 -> 39.3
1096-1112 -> 43.5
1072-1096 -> 39.6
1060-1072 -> 37.9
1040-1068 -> 38.2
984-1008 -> 43.3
